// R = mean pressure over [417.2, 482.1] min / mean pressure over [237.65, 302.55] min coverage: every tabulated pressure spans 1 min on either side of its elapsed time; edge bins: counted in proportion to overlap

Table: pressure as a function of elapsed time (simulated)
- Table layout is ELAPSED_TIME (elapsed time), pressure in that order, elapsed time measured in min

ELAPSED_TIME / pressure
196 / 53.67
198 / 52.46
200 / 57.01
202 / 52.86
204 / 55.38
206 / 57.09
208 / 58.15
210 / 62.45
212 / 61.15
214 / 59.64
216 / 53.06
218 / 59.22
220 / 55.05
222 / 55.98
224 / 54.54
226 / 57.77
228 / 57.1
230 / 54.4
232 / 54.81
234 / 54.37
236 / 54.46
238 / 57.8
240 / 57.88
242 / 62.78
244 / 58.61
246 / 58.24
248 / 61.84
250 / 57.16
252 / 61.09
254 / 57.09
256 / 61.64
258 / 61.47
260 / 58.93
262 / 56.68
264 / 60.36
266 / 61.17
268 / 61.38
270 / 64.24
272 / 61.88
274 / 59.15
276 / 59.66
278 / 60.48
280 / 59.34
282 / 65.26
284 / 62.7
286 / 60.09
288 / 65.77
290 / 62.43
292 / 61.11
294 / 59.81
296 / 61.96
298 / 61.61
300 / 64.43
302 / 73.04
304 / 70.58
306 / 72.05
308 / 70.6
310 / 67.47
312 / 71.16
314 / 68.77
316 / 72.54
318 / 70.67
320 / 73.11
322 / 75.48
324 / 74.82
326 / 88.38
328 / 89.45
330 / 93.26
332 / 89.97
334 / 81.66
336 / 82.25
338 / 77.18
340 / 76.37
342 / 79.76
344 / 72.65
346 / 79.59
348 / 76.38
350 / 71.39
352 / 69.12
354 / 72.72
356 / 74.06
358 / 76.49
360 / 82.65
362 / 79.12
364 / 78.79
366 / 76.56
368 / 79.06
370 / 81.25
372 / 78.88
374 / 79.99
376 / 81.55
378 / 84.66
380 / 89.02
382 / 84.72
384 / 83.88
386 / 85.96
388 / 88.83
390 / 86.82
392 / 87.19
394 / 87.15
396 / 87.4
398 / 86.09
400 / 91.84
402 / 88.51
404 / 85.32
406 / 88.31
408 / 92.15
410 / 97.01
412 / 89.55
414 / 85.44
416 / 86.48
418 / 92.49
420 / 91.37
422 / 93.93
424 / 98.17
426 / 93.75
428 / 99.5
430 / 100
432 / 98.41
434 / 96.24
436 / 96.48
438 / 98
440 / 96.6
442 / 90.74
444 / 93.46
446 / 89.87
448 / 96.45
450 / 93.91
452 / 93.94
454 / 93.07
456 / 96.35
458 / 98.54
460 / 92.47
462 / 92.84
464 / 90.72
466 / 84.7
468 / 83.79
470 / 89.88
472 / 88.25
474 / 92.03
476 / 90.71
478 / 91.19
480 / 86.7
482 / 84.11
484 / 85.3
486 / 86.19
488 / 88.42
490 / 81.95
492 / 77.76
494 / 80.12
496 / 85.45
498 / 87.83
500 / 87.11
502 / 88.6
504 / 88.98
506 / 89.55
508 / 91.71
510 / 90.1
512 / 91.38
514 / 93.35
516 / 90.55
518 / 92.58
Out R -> 1.52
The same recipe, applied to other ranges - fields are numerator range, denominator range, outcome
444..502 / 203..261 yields 1.54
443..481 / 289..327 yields 1.32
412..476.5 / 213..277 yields 1.59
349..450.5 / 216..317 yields 1.43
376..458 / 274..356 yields 1.28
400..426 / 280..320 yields 1.37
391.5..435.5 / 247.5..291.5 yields 1.51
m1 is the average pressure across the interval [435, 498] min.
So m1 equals 90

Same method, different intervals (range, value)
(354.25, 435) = 87.1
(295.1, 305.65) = 66.7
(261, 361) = 70.5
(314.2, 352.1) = 78.7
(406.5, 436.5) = 93.9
